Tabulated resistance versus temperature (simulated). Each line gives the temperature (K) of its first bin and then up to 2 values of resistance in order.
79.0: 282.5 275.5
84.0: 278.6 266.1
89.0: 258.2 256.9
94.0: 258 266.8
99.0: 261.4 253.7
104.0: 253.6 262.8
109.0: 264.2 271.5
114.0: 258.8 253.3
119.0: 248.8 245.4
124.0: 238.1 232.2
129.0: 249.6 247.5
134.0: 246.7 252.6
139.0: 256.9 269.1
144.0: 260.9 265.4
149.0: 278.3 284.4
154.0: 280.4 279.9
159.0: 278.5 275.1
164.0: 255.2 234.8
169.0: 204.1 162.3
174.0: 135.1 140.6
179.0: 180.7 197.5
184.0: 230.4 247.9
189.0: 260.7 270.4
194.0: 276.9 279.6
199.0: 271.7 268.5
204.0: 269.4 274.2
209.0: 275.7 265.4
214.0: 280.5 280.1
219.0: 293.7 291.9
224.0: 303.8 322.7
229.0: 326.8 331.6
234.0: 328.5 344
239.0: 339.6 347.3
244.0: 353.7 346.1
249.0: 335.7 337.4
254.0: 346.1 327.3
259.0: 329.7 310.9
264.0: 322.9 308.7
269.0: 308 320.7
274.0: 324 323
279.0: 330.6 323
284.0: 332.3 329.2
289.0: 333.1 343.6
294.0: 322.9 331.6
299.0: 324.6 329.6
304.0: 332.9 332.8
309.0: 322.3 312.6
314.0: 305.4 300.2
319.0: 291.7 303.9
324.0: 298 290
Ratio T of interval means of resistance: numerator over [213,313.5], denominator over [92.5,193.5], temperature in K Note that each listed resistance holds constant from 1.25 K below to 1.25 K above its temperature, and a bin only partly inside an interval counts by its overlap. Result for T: 1.3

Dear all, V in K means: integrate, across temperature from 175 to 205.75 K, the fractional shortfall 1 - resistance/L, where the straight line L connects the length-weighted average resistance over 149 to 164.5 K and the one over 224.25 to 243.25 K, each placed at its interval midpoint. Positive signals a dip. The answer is 6.3 K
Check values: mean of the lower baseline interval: 277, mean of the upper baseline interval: 333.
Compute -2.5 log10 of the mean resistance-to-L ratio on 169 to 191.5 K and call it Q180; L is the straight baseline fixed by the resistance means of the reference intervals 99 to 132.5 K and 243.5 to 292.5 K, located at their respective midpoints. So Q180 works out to 0.39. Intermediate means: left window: 253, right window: 329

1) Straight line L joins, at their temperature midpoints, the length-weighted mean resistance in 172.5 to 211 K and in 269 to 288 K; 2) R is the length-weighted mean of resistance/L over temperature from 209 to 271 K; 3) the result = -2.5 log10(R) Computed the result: -0.12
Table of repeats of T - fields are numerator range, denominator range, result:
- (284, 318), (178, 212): 1.27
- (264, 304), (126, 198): 1.34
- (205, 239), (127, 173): 1.19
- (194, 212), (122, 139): 1.11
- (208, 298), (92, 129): 1.26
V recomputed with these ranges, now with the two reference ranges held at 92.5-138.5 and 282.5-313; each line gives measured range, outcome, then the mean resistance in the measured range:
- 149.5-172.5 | 1.7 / 252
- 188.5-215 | 1.5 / 272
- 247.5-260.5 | -1.0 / 335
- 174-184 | 3.7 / 175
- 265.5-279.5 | 0.0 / 319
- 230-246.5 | -2.0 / 341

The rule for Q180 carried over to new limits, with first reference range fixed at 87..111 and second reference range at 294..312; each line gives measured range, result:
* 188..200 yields 0.07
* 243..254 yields -0.11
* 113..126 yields 0.08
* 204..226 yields 0.05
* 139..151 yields 0.03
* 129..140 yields 0.09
